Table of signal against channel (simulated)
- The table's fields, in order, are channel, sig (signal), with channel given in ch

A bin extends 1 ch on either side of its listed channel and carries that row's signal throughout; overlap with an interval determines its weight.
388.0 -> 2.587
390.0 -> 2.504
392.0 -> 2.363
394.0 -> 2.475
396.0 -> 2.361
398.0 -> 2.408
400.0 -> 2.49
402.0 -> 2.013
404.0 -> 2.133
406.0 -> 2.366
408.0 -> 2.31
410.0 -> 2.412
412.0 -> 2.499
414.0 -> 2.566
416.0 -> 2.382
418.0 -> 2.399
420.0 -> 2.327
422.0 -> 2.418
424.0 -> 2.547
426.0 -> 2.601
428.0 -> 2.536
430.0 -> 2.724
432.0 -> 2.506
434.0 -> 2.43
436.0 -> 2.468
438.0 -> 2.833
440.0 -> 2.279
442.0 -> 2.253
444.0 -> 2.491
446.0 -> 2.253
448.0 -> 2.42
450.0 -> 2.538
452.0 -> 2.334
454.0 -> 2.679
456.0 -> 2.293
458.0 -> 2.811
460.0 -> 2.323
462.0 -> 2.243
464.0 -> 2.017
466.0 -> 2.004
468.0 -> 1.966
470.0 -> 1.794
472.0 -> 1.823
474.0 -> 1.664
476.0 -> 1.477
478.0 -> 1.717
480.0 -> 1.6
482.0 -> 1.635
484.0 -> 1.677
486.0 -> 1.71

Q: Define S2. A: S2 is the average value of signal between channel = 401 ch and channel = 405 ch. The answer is 2.07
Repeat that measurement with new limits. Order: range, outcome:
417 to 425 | 2.42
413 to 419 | 2.45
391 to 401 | 2.42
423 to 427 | 2.57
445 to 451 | 2.4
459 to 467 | 2.15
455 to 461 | 2.48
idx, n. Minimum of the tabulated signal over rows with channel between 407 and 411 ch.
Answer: 2.31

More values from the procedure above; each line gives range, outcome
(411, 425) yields 2.327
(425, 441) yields 2.279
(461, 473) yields 1.794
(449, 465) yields 2.017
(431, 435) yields 2.43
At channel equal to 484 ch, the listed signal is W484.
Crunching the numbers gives 1.677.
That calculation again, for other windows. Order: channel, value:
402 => 2.013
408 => 2.31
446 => 2.253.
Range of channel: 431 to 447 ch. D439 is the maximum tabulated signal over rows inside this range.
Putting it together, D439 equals 2.833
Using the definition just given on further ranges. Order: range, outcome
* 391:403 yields 2.49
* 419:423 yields 2.418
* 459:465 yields 2.323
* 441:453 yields 2.538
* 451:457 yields 2.679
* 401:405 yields 2.133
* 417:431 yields 2.724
